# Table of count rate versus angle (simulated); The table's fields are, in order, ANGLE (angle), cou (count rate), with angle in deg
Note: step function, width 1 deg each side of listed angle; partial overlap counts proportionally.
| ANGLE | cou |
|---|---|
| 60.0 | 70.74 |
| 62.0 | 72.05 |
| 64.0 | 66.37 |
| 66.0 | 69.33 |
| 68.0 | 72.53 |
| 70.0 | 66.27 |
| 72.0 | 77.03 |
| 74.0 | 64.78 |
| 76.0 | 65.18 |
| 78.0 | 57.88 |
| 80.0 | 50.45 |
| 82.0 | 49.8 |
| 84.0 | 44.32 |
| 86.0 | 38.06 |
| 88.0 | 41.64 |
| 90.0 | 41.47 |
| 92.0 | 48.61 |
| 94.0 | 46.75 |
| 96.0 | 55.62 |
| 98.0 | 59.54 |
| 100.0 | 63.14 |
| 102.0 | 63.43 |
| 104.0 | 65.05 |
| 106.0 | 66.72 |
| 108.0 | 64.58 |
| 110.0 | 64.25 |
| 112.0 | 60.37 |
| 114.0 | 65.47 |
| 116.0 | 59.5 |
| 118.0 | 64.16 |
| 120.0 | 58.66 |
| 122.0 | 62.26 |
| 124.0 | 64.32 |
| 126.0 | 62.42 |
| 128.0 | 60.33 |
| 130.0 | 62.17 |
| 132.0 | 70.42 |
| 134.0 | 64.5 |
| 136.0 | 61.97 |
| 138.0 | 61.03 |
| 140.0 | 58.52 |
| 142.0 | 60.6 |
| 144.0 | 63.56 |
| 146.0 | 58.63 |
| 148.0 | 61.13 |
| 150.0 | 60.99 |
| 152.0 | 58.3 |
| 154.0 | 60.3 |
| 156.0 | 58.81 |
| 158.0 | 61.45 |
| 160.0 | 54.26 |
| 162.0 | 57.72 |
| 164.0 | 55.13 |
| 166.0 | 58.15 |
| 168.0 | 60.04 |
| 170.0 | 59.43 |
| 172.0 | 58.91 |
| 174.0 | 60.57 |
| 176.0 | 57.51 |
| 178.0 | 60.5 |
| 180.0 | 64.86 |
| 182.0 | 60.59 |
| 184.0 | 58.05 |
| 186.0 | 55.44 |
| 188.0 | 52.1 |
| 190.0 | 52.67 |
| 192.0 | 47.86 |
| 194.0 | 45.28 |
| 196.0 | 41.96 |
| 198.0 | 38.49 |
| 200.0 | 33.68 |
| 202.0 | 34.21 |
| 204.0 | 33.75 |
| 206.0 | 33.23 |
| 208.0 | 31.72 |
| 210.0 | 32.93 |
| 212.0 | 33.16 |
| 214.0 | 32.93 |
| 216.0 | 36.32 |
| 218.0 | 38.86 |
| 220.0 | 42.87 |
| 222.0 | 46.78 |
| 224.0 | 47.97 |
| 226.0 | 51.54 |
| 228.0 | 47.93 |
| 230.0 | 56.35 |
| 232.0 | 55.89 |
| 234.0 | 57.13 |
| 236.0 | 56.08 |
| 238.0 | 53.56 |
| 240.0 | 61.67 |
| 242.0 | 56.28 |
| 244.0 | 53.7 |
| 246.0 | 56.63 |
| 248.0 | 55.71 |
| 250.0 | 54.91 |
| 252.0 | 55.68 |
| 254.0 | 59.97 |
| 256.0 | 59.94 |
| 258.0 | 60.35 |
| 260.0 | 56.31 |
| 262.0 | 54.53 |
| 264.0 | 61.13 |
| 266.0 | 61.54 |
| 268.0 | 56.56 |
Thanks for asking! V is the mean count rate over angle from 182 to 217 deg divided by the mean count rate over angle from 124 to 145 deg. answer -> 0.66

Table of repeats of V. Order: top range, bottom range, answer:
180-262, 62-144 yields 0.81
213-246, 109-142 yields 0.80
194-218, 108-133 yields 0.56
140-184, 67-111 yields 1.03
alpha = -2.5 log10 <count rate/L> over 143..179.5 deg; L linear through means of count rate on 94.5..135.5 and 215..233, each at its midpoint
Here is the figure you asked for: -0.06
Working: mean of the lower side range 62.6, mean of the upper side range 47.2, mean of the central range 59.3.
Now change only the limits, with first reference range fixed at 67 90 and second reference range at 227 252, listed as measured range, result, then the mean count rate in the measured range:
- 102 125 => -0.13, 63.2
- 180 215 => 0.28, 42.9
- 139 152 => -0.08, 60.4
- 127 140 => -0.13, 63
